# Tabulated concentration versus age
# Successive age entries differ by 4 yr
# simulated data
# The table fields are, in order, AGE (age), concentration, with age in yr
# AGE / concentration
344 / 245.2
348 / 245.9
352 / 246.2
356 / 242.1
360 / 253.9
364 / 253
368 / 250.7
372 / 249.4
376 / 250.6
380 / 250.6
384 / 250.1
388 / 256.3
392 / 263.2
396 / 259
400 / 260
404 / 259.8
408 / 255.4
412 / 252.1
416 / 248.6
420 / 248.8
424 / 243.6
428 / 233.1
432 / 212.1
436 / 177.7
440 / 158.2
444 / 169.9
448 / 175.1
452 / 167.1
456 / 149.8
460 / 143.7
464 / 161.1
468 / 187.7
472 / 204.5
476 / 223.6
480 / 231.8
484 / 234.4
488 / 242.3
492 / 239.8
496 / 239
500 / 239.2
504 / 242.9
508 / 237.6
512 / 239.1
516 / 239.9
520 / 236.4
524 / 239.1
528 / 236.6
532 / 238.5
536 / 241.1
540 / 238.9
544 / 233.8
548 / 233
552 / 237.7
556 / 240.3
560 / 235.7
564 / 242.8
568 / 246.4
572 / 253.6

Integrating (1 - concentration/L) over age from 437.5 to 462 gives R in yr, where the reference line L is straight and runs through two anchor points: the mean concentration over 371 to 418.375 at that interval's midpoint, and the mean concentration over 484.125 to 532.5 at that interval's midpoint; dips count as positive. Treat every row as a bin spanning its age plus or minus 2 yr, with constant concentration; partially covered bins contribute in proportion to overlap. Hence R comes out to 8.5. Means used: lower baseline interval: 255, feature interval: 161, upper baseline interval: 239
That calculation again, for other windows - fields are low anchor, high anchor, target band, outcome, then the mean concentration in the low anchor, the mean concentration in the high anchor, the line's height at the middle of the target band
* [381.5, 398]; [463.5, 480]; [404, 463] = 6.55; 257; 202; 228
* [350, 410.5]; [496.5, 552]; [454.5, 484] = 6.52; 253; 238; 244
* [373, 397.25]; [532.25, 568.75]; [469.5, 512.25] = 1.93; 255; 239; 244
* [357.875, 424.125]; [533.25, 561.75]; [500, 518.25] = 0.11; 253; 237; 241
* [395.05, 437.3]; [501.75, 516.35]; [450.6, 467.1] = 5.73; 242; 240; 241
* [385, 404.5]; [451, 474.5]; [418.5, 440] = -0.16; 259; 170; 214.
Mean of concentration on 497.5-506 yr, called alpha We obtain 241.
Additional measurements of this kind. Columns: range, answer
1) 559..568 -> 241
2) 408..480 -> 200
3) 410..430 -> 245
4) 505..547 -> 238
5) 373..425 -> 254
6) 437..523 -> 208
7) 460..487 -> 204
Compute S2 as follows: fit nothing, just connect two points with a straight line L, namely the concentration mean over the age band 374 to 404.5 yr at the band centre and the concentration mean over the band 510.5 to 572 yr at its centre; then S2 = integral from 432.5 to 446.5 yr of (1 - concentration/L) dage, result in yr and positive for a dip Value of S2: 4.30 yr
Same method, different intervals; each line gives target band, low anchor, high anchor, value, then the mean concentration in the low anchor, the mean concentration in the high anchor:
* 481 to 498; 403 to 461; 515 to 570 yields -1.2 yr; 206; 239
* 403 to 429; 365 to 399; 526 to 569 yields 0.2 yr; 254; 238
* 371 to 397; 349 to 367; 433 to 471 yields -3.2 yr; 249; 168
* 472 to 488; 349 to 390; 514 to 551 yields 0.9 yr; 250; 237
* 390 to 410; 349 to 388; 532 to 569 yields -0.9 yr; 250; 239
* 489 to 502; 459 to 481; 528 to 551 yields -1.9 yr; 192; 237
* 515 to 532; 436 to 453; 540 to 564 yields -1.5 yr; 169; 237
